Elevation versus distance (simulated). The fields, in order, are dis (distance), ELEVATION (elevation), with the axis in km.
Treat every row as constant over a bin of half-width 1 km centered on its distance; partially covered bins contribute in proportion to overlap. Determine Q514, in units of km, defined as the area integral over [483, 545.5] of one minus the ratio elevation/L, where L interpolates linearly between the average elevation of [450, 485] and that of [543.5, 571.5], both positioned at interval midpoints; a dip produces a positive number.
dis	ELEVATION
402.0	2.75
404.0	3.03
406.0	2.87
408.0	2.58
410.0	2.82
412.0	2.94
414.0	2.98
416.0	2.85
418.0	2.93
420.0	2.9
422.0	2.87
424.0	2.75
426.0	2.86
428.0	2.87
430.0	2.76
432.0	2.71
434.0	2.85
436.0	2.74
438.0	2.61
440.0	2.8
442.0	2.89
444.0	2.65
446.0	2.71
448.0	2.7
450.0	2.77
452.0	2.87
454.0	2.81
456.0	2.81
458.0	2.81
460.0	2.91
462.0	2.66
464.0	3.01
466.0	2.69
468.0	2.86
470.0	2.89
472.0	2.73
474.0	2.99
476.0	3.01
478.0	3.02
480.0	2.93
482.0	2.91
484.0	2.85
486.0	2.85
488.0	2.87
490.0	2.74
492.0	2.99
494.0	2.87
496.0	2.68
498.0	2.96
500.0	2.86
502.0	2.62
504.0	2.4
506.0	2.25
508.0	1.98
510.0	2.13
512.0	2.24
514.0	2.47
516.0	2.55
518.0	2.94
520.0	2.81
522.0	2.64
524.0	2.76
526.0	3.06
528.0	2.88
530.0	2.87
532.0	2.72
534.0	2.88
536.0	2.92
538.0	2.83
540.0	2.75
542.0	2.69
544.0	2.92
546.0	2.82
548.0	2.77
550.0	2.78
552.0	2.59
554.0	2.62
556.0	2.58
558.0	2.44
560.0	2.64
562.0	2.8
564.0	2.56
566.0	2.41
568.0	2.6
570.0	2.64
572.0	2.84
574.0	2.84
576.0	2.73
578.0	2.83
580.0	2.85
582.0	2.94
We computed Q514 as 1.01 km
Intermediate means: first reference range 2.87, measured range 2.71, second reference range 2.65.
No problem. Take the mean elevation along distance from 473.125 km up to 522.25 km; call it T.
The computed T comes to 2.7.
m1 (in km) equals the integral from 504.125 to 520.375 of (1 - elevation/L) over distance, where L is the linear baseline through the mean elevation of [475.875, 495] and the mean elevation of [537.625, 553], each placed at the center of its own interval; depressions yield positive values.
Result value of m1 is 2.48 km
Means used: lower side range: 2.9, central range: 2.41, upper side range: 2.77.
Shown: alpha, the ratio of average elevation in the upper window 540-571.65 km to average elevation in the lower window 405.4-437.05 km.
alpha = 0.94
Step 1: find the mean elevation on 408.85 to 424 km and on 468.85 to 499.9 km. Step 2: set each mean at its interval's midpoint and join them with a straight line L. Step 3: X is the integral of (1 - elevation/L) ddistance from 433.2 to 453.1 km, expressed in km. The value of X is 0.9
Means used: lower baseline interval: 2.89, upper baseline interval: 2.89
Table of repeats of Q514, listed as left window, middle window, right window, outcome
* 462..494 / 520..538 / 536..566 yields -0.6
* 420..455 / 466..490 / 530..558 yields -1.0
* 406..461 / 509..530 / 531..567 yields 0.6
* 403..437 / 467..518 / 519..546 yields 2.2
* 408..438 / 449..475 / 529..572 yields -0.4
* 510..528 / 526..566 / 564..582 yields -0.7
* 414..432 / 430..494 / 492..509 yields -2.5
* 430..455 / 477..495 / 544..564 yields -1.1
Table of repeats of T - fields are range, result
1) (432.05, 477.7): 2.81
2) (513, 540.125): 2.79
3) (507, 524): 2.49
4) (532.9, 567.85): 2.7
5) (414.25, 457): 2.8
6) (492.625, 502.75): 2.81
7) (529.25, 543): 2.81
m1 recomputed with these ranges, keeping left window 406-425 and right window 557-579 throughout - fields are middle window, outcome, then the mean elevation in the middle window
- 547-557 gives 0.07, 2.67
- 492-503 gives -0.26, 2.82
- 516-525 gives -0.13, 2.76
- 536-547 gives -0.47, 2.81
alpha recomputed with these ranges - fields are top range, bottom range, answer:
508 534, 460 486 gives 0.92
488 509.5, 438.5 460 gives 0.95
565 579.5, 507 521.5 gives 1.10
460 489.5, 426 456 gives 1.04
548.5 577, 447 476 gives 0.94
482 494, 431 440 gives 1.05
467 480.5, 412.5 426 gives 1.01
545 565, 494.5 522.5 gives 1.05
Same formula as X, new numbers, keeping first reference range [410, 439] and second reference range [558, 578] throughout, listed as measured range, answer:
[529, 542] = -0.54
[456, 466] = -0.14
